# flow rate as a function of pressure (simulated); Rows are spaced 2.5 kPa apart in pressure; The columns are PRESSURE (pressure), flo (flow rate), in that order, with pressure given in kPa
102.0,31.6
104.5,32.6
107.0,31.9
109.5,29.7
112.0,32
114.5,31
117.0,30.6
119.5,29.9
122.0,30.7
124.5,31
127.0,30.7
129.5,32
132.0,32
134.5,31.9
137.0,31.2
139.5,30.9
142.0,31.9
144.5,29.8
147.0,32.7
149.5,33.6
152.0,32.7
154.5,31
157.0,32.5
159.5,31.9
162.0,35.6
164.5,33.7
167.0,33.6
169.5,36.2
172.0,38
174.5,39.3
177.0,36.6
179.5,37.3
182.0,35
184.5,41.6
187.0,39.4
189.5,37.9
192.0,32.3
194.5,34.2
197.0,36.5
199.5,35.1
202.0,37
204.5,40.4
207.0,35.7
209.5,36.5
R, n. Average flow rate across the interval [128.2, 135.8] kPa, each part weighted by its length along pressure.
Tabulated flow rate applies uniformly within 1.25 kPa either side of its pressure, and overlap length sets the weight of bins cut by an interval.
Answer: 32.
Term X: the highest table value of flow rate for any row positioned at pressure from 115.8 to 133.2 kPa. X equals 32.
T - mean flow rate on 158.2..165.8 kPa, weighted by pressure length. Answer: 33.7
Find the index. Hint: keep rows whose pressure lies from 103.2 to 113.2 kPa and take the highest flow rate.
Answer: 32.6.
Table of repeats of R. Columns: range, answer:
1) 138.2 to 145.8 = 30.9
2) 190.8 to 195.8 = 33.3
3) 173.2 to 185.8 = 38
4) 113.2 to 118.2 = 30.8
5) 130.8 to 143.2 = 31.6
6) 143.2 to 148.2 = 31.2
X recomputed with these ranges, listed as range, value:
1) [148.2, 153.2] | 33.6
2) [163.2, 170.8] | 36.2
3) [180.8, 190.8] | 41.6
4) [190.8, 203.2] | 37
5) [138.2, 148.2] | 32.7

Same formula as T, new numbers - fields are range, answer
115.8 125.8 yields 30.6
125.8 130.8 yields 31.4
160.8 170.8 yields 34.8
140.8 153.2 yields 32.1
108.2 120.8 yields 30.6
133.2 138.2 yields 31.6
